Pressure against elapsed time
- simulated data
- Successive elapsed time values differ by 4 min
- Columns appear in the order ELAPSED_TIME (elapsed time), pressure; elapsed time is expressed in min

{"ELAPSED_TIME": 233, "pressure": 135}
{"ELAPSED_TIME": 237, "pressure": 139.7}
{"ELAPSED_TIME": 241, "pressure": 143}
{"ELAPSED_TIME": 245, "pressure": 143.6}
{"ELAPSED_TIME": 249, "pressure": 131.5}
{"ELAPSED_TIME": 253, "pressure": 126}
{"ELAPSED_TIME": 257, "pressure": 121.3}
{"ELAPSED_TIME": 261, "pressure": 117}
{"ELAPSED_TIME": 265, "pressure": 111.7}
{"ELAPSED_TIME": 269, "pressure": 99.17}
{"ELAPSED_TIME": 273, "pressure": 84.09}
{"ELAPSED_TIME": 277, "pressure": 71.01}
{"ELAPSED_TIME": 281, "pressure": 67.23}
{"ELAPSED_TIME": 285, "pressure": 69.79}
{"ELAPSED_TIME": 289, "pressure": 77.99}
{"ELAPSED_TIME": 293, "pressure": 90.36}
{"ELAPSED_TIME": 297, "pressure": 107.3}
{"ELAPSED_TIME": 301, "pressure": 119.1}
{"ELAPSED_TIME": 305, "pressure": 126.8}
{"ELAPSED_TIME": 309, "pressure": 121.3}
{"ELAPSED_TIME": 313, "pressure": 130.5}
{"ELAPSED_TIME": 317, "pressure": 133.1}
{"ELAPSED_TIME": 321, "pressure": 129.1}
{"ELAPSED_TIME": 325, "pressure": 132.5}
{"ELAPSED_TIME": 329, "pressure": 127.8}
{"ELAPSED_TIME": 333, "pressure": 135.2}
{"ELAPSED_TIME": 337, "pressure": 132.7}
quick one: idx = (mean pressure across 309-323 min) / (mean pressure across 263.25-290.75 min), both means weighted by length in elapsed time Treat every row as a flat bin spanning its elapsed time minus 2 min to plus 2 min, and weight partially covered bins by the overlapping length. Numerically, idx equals 1.56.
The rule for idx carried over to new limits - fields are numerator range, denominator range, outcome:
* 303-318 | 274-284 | 1.80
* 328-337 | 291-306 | 1.20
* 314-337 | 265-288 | 1.62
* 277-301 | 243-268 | 0.68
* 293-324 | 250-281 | 1.19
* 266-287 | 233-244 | 0.57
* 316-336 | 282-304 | 1.41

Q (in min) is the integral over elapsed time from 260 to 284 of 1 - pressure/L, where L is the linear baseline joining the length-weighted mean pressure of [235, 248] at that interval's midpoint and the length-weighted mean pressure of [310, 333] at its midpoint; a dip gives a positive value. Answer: 8.33 min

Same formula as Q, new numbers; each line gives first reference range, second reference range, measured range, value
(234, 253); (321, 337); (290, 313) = 3.54 min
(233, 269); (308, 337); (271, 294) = 9.42 min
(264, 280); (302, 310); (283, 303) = 3.29 min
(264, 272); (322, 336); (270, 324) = 6.74 min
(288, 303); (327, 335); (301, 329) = -2.64 min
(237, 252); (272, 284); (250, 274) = -1.78 min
